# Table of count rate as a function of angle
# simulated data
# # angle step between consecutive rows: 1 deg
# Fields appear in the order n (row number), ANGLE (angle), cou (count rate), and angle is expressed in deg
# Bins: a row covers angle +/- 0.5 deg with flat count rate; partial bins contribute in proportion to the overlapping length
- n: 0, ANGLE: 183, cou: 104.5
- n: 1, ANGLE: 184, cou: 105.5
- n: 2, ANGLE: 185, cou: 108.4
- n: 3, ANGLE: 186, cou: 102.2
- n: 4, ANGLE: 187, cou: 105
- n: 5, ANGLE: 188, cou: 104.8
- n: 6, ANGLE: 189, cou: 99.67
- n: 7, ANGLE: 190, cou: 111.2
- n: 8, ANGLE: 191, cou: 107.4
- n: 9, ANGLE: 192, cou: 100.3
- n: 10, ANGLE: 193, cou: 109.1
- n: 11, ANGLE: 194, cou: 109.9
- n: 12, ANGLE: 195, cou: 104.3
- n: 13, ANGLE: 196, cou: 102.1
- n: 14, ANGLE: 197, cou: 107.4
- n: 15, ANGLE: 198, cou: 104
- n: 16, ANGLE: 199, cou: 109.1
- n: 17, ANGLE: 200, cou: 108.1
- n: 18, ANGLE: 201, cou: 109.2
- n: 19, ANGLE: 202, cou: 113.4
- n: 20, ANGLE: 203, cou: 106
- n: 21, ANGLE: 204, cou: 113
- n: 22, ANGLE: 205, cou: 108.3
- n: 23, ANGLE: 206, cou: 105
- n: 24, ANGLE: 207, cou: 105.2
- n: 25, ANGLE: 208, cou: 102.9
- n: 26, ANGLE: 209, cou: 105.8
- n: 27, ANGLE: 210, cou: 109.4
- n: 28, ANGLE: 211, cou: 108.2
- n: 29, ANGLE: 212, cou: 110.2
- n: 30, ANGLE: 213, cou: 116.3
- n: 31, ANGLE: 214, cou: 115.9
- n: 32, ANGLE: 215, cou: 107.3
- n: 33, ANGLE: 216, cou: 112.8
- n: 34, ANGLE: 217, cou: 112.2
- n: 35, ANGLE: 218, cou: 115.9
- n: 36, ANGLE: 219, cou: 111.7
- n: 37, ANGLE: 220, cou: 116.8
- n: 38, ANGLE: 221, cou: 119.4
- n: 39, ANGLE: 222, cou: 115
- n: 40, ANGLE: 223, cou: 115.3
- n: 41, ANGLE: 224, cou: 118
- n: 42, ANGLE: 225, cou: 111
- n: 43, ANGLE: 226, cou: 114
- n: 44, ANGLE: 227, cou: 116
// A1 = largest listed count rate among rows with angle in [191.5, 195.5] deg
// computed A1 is 109.9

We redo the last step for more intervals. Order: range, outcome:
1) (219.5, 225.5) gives 119.4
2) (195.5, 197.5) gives 107.4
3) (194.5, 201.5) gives 109.2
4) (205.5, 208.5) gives 105.2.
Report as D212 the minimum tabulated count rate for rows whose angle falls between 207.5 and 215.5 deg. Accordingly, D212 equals 102.9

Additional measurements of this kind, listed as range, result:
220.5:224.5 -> 115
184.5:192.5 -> 99.67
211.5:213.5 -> 110.2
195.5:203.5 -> 102.1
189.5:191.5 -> 107.4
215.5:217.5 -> 112.2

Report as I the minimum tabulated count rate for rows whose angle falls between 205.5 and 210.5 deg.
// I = 102.9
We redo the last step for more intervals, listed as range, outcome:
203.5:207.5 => 105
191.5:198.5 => 100.3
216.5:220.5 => 111.7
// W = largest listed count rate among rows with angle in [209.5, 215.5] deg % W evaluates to 116.3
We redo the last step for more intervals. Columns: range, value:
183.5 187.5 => 108.4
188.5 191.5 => 111.2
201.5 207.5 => 113.4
